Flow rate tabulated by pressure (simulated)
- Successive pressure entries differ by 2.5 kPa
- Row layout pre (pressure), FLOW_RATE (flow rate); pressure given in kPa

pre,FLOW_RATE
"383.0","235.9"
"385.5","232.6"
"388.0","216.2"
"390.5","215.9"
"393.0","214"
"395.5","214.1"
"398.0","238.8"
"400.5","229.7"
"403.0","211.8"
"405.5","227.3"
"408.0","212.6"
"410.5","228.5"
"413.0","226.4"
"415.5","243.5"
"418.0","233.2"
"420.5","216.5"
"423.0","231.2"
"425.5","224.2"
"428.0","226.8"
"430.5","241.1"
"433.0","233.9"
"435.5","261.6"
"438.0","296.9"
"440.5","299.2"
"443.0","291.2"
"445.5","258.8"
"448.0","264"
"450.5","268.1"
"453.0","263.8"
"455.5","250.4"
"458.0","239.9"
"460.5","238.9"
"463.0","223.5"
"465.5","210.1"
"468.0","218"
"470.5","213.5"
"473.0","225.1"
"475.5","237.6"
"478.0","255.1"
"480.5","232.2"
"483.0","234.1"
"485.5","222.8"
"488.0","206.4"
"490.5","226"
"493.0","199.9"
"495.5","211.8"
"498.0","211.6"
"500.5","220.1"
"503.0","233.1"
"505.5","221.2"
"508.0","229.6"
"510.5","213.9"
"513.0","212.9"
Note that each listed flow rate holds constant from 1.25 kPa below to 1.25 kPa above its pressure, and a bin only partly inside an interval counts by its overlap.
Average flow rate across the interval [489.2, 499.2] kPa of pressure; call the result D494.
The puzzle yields 212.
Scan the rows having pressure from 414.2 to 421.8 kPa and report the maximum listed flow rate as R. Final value 243.5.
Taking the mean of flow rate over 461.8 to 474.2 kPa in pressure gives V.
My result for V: 218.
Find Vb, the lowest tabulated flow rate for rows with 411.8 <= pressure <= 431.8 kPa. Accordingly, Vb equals 216.5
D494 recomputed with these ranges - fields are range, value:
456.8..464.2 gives 234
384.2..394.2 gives 220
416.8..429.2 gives 226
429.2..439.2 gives 258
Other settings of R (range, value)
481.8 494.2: 234.1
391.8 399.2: 238.8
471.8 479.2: 255.1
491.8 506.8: 233.1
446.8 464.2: 268.1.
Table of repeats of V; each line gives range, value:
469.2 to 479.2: 233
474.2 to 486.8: 236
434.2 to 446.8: 281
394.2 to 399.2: 226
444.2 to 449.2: 262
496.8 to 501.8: 216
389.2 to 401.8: 222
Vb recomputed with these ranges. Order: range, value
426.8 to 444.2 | 226.8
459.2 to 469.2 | 210.1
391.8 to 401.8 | 214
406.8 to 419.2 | 212.6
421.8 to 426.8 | 224.2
